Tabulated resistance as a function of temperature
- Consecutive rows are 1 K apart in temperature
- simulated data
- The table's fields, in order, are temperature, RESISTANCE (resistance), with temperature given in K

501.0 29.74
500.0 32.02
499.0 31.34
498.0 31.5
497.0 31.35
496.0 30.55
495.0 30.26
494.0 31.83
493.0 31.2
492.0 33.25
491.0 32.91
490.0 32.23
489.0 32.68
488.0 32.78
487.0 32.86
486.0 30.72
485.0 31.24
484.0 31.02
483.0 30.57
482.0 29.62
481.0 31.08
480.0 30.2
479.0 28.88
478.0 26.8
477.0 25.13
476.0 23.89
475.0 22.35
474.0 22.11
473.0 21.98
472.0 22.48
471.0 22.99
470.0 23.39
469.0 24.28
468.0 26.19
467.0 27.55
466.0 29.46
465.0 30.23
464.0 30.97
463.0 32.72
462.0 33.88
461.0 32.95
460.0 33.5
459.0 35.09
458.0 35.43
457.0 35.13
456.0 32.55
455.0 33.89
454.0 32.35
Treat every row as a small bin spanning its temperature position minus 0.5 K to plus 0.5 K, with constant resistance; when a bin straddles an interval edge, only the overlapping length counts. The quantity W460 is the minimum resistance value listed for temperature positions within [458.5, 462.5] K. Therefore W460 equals 32.95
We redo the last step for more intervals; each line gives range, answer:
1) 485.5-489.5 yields 30.72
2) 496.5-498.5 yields 31.35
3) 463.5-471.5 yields 22.99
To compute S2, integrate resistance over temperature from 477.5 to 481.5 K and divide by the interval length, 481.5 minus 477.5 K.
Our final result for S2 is 29.2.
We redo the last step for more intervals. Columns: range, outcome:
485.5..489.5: 32.3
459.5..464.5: 32.8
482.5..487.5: 31.3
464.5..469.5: 27.5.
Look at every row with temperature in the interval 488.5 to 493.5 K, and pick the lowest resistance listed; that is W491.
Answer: 31.2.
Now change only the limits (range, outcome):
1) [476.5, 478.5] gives 25.13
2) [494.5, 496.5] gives 30.26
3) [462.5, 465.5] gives 30.23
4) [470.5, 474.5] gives 21.98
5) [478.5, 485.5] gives 28.88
